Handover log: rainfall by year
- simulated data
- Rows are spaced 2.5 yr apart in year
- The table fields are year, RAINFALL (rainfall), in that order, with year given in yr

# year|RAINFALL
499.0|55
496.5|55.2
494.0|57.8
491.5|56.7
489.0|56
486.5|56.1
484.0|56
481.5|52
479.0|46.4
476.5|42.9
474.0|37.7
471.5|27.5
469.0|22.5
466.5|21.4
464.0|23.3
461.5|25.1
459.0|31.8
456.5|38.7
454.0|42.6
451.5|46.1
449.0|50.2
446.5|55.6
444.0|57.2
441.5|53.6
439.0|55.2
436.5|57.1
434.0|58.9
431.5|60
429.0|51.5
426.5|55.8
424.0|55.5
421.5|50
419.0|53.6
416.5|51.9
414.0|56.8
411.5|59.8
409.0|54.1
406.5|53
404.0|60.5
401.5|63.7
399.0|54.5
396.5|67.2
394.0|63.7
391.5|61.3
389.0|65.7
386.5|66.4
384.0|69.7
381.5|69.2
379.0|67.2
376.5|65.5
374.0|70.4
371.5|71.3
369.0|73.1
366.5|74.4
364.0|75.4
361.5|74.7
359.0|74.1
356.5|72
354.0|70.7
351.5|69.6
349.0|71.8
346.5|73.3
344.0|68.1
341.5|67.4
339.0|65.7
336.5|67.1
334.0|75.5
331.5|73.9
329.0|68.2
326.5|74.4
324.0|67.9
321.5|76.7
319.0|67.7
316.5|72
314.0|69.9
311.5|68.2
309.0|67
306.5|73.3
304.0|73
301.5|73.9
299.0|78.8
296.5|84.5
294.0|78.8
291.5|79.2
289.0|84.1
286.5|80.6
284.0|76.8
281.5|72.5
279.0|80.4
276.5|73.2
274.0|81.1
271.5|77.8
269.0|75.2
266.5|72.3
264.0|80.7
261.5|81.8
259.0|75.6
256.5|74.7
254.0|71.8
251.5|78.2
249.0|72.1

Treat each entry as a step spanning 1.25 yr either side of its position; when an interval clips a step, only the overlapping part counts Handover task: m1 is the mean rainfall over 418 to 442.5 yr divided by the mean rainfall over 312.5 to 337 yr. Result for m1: 0.77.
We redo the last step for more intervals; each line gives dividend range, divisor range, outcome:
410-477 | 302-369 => 0.65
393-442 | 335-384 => 0.81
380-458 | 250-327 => 0.75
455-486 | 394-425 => 0.63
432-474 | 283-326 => 0.56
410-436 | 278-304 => 0.70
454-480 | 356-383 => 0.45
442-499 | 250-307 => 0.57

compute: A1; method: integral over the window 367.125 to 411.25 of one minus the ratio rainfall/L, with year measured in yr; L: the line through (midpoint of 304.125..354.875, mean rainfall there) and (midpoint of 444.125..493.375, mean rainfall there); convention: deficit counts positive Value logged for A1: -4.6 yr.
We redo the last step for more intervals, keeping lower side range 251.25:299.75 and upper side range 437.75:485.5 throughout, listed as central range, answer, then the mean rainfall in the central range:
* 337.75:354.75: -1.46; 69.5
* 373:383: -1.77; 68.1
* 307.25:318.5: 0.19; 69.3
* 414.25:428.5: -1.22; 53.5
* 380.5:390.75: -2.01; 67.4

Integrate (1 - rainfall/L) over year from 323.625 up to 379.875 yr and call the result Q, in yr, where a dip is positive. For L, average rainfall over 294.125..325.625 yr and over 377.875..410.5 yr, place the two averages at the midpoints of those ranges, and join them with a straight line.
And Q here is -2.6 yr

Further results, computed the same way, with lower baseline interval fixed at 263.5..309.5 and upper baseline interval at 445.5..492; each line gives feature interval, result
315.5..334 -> -0.6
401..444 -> -4.8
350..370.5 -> -3.4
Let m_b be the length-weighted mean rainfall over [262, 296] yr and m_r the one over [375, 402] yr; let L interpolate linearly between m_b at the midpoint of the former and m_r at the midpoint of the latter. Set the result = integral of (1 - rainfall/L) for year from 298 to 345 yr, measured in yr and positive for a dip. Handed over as 1.3 yr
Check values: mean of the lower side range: 78.1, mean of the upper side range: 65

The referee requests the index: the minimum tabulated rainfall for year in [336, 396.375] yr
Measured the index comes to 61.3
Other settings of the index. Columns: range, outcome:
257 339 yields 65.7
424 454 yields 42.6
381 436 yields 50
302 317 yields 67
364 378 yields 65.5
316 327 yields 67.7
